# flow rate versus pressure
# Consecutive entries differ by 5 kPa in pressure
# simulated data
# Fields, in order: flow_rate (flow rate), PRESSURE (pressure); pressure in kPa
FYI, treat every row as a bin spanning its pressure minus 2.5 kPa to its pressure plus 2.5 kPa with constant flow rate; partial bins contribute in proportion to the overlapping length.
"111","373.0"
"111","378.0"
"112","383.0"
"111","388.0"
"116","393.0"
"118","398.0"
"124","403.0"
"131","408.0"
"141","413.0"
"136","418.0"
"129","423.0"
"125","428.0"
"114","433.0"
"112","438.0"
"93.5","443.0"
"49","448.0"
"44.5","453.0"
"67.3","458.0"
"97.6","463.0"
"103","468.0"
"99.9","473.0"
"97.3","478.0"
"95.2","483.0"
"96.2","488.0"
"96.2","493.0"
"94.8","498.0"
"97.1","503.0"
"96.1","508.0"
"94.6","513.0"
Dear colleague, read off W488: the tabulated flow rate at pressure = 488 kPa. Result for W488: 96.2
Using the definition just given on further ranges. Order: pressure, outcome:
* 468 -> 103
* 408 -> 131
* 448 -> 49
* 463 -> 97.6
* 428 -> 125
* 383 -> 112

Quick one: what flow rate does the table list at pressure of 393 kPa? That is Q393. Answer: 116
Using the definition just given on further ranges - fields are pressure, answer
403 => 124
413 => 141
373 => 111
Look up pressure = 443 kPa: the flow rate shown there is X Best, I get 93.5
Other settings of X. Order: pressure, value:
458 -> 67.3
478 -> 97.3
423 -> 129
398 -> 118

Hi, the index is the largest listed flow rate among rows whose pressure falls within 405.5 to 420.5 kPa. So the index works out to 141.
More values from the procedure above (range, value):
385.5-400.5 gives 118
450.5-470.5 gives 103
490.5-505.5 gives 97.1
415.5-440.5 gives 136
